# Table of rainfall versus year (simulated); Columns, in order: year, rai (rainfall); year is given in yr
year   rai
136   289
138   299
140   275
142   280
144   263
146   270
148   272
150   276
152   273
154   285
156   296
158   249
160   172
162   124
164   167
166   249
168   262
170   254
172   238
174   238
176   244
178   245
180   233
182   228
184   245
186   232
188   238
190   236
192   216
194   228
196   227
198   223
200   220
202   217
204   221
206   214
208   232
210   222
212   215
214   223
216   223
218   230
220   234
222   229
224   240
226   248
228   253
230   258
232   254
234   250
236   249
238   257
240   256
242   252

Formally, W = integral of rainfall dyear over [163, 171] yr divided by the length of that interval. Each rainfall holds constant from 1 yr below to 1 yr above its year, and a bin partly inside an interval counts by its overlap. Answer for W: 233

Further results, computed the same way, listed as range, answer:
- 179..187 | 234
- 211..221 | 225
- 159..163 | 148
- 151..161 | 255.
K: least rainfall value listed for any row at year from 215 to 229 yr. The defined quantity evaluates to 223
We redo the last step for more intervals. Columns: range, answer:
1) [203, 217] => 214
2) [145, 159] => 249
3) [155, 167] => 124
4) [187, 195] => 216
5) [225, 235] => 248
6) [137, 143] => 275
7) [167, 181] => 233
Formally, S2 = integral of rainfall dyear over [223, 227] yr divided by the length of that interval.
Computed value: 244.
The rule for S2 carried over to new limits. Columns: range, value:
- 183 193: 233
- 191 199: 224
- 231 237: 251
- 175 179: 244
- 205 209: 223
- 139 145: 273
